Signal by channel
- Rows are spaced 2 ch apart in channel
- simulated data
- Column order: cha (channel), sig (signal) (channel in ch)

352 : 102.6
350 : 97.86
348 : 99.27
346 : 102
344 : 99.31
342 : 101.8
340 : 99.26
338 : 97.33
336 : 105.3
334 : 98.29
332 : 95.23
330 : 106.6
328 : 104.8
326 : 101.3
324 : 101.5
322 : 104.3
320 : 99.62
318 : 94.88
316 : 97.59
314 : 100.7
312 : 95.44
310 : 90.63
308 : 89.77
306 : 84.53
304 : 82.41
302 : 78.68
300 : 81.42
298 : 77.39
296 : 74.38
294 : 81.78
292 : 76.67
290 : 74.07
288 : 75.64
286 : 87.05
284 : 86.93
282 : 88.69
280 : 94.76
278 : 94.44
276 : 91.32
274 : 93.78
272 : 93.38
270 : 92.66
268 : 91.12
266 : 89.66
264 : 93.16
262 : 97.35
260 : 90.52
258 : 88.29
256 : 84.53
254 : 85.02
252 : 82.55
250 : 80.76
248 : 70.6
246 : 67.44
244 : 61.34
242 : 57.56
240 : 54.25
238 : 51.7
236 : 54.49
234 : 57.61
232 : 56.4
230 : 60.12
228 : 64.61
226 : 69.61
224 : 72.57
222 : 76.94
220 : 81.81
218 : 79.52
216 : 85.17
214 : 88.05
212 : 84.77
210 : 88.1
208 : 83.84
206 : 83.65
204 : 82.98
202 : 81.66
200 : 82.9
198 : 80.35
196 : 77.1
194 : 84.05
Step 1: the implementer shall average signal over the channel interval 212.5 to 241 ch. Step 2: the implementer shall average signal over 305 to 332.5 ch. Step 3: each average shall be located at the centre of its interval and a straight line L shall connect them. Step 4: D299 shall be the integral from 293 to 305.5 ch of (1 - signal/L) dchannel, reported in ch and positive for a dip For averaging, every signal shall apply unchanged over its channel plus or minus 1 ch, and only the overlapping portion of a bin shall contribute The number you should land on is 1.63 ch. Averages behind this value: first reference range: 68.4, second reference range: 97.7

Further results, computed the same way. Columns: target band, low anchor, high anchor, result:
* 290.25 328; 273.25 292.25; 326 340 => 1.9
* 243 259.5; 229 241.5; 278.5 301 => -3.7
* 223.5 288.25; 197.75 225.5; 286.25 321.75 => 4.5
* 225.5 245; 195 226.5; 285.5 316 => 5.6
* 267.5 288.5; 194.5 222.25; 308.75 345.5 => 0.5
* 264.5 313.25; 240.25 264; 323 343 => 1.2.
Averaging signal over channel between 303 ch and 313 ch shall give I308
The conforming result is 88.6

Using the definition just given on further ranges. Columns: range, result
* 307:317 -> 94.8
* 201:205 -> 82.3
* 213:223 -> 82.3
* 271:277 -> 92.8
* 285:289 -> 81.3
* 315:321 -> 97.4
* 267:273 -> 92.4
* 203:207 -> 83.3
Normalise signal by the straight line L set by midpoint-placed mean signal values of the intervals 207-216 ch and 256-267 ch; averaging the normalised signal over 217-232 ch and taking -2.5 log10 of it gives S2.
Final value 0.22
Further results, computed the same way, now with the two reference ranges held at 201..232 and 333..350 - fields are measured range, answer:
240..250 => 0.27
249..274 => -0.04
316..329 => -0.04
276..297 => 0.08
